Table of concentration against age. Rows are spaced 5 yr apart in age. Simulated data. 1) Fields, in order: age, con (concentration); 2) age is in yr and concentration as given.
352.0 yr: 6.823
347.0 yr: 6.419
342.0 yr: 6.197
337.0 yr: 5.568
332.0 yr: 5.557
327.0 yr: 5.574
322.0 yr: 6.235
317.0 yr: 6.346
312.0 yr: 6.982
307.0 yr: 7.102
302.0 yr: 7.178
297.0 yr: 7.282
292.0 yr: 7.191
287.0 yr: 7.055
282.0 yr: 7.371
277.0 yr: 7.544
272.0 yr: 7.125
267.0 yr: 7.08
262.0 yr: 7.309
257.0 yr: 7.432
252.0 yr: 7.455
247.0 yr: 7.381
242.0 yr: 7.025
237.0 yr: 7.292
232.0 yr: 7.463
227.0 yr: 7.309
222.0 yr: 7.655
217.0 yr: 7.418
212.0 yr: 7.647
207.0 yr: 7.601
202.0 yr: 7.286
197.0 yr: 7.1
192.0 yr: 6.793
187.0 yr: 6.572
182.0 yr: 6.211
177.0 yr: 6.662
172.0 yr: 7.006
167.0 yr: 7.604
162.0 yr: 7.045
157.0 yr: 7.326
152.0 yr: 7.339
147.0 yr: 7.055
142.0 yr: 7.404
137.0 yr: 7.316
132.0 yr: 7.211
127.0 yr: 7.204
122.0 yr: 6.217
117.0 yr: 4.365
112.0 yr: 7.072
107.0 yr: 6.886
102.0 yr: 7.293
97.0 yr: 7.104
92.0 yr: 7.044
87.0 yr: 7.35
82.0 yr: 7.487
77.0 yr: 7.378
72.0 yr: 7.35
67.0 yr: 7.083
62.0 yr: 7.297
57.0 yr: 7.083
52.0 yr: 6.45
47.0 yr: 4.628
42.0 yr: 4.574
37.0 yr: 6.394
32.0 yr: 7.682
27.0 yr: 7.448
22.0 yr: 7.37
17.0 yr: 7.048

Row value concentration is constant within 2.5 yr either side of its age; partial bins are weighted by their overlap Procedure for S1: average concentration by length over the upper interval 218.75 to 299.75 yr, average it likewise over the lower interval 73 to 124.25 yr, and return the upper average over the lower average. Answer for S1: 1.07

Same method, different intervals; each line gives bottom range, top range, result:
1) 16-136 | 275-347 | 0.98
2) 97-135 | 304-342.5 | 0.93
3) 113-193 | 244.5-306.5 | 1.06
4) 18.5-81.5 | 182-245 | 1.07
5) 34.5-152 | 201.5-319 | 1.08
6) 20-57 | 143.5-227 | 1.12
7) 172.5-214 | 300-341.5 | 0.90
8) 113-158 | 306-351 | 0.91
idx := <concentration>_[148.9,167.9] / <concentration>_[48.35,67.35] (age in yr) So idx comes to 1.07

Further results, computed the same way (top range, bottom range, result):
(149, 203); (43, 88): 1.03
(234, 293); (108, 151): 1.08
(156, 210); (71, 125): 1.02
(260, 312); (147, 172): 0.99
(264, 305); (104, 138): 1.10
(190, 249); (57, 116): 1.03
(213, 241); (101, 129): 1.15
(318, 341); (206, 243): 0.78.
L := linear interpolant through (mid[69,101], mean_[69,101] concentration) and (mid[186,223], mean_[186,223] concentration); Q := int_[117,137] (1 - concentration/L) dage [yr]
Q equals 1.8 yr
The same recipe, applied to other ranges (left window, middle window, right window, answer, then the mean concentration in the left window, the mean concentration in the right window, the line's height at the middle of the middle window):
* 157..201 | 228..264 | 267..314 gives -1.27 yr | 6.91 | 7.2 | 7.09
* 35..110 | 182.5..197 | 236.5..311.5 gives 0.73 yr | 6.76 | 7.25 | 7.05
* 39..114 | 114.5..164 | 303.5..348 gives -1.42 yr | 6.8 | 6.23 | 6.66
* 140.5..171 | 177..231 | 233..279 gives 1.05 yr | 7.28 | 7.3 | 7.29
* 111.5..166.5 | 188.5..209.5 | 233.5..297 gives -0.28 yr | 6.89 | 7.28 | 7.07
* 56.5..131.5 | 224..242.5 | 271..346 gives -1.47 yr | 6.95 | 6.67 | 6.77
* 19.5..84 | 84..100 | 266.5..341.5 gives -0.96 yr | 6.78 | 6.72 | 6.77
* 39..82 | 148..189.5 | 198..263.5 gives 0.64 yr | 6.54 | 7.4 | 7.09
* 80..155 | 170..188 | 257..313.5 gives 1.14 yr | 6.96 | 7.22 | 7.05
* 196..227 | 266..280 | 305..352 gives -0.93 yr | 7.46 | 6.24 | 6.82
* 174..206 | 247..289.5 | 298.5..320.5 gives -2.72 yr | 6.81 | 6.89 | 6.86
